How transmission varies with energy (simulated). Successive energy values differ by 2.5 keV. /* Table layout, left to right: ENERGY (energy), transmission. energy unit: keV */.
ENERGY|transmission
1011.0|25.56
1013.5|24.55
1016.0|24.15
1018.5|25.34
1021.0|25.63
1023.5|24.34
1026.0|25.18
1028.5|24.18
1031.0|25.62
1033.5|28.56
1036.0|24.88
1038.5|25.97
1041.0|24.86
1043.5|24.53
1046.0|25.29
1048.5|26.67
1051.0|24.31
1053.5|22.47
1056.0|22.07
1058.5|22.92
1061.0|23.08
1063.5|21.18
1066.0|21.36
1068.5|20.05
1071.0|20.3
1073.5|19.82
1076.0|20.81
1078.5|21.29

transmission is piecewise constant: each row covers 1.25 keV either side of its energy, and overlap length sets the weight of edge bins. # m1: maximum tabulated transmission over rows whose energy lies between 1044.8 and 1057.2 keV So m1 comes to 26.67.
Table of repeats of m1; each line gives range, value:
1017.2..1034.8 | 28.56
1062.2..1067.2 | 21.36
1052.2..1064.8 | 23.08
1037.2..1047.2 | 25.97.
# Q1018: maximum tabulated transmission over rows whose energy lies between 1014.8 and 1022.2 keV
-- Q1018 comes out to 25.63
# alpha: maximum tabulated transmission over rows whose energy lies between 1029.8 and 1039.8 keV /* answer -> 28.56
